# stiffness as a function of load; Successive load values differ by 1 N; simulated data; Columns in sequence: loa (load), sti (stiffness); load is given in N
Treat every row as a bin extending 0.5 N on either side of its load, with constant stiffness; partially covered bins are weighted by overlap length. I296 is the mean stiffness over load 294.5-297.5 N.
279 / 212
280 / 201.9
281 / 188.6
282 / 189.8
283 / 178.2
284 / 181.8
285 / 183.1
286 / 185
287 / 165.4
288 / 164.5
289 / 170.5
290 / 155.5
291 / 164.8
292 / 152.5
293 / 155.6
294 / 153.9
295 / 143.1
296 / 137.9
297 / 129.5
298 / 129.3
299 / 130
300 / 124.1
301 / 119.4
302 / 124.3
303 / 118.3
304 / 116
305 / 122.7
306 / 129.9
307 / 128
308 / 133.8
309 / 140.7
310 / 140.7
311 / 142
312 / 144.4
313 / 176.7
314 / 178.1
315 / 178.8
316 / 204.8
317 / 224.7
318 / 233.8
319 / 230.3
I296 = 137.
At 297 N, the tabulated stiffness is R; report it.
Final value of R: 129.5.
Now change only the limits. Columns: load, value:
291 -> 164.8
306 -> 129.9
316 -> 204.8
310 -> 140.7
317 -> 224.7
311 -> 142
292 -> 152.5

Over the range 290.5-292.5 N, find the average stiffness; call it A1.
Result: 159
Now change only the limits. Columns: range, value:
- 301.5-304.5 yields 120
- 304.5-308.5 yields 129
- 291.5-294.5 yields 154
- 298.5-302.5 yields 124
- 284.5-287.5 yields 178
